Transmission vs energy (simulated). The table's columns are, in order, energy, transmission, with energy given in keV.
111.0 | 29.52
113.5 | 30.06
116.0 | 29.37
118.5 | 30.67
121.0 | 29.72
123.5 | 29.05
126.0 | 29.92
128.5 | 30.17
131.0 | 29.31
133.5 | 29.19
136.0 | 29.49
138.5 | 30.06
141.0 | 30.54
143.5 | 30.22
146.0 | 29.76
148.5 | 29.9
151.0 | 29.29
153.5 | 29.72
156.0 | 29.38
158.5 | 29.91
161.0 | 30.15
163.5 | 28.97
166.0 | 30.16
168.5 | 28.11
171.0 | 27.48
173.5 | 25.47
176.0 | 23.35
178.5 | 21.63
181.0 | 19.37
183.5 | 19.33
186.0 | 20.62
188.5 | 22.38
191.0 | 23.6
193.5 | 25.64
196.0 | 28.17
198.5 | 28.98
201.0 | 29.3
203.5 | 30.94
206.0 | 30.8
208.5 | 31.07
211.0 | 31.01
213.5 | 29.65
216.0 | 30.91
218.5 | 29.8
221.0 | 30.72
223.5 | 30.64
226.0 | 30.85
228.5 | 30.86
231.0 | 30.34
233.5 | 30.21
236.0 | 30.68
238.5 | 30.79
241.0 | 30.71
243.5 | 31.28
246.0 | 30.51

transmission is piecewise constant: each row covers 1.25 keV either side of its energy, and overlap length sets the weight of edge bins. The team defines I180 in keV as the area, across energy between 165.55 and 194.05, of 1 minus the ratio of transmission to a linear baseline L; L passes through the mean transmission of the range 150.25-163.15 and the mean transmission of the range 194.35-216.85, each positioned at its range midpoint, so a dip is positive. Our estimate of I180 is 5.8 keV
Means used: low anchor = 29.7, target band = 23.7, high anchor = 30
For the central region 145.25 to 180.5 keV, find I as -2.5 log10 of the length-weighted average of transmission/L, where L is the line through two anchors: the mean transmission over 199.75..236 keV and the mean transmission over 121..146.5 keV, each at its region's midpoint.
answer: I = 0.08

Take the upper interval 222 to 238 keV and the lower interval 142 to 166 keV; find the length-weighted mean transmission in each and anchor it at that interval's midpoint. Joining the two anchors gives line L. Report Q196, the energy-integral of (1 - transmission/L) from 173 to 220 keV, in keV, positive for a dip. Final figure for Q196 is 5.9 keV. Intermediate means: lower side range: 29.7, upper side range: 30.6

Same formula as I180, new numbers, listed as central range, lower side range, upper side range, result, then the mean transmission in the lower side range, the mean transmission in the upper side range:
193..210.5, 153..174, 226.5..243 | 0.2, 28.9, 30.6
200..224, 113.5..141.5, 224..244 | 0.0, 29.8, 30.7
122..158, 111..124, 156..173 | -0.4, 29.8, 29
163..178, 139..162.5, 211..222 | 1.6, 29.9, 30.3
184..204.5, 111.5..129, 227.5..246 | 3.0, 29.8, 30.7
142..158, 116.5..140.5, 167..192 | -1.6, 29.7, 23.2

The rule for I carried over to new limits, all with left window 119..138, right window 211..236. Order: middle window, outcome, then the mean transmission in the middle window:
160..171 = 0.03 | 29.1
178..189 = 0.42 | 20.5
